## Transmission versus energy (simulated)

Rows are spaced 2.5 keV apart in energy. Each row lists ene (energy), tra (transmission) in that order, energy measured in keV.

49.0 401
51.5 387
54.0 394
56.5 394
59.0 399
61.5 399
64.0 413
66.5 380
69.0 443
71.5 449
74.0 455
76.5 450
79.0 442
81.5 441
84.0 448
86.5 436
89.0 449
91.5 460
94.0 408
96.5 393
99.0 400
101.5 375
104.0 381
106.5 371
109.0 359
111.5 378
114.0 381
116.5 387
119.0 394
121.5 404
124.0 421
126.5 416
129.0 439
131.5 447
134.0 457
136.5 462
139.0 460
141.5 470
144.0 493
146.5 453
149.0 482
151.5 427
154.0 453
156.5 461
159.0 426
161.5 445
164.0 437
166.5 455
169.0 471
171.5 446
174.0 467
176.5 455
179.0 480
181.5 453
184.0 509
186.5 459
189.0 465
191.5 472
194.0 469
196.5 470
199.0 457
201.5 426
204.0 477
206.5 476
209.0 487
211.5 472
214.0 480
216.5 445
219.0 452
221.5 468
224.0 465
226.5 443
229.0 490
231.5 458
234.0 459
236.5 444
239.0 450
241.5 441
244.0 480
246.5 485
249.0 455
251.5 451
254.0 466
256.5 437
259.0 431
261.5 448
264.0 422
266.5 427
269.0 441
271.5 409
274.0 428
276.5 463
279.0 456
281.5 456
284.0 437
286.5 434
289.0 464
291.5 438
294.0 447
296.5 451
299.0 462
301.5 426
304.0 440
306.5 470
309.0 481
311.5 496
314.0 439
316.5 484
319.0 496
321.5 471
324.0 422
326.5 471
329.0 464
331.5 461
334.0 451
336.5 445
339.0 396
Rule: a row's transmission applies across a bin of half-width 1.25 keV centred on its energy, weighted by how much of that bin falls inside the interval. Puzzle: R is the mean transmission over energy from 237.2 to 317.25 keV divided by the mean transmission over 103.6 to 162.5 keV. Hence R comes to 1.1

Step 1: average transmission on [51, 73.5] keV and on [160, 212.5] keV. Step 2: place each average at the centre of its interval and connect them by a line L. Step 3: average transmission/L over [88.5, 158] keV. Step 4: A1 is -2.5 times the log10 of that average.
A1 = 0.031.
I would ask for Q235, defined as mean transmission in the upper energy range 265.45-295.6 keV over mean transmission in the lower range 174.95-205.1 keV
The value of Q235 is 0.95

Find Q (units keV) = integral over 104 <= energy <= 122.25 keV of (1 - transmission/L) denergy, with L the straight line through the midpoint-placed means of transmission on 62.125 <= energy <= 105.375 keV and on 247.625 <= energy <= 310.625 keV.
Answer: 2.0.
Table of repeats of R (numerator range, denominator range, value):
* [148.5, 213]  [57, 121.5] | 1.12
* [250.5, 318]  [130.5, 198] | 0.97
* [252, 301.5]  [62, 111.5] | 1.06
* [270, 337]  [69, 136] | 1.09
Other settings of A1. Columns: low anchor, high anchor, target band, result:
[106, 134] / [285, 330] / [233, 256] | -0.04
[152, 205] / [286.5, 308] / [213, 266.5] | 0.00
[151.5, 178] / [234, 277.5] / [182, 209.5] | -0.05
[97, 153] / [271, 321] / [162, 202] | -0.07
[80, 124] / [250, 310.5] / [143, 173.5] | -0.09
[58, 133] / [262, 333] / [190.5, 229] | -0.07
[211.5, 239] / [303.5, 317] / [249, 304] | 0.05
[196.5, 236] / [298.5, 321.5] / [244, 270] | 0.04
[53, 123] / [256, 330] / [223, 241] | -0.05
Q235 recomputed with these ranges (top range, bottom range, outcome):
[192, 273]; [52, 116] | 1.11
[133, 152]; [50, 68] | 1.17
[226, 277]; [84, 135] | 1.10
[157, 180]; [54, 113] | 1.10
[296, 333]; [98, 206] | 1.05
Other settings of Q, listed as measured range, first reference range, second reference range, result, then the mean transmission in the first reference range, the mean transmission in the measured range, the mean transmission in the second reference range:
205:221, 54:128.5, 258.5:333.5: -1.24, 411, 469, 451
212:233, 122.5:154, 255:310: -0.74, 452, 463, 444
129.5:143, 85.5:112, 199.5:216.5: -1.11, 401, 459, 467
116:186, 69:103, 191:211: 0.27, 431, 450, 467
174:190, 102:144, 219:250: -1.10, 416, 470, 461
